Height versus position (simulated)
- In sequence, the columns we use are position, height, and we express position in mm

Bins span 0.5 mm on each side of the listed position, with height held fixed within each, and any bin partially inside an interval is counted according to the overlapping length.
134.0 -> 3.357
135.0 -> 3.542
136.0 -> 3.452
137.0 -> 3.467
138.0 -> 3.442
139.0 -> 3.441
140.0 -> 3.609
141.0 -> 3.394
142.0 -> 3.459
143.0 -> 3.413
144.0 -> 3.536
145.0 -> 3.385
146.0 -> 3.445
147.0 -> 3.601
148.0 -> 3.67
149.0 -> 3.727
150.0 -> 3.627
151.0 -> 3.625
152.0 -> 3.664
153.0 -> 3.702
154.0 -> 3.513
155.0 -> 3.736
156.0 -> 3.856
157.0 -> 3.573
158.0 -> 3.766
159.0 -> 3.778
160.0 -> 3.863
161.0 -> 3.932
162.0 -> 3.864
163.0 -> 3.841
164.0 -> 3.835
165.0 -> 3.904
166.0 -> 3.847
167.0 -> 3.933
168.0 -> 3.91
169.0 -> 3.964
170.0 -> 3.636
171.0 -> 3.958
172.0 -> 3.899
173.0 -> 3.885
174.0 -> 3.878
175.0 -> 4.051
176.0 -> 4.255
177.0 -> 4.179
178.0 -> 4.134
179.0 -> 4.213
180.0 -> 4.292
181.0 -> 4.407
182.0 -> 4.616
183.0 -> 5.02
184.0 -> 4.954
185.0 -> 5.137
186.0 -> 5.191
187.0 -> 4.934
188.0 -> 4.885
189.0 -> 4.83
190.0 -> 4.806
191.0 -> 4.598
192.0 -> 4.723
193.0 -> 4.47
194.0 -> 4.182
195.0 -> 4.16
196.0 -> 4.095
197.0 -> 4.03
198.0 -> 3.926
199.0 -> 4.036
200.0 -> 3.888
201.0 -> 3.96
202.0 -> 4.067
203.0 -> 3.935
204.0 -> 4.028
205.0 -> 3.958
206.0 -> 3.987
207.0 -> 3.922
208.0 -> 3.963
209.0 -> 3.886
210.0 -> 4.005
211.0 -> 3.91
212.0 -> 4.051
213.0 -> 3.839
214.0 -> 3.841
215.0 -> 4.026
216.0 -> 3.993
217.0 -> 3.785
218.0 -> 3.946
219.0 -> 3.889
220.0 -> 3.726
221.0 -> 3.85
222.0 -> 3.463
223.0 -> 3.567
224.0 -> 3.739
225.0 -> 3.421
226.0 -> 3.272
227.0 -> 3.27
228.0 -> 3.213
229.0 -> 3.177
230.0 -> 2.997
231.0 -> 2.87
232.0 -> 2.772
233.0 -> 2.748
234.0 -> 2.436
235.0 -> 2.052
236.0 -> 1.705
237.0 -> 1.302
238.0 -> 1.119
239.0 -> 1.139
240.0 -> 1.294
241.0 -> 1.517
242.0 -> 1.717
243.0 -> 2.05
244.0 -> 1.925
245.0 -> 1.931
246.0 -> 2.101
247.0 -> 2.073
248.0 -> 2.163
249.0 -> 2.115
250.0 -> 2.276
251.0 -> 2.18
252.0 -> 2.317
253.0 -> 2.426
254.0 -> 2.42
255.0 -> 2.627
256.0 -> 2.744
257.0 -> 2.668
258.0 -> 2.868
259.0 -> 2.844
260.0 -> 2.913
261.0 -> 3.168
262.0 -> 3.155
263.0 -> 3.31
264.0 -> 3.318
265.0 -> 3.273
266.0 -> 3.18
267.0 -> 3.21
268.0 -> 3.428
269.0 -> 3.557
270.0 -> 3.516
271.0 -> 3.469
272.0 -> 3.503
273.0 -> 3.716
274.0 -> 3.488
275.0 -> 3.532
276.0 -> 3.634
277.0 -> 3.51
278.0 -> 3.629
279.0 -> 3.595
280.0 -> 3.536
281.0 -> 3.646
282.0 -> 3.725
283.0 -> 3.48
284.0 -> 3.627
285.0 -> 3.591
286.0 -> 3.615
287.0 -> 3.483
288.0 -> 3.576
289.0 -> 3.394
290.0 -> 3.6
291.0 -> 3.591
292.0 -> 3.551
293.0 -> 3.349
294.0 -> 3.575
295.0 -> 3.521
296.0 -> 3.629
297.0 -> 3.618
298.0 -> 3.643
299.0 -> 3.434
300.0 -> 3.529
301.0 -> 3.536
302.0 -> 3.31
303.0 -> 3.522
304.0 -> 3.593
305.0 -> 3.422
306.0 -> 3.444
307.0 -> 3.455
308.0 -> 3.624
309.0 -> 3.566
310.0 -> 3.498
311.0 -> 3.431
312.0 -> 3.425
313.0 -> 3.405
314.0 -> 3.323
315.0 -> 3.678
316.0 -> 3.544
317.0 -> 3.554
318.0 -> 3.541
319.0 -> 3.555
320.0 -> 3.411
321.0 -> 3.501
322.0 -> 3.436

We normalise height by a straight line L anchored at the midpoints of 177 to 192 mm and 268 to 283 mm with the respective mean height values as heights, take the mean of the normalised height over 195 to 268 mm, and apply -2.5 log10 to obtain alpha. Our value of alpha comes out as 0.32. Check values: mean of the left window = 4.7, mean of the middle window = 3.07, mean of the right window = 3.57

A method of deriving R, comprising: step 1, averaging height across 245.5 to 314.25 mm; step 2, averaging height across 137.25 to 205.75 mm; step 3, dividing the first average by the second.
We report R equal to 0.81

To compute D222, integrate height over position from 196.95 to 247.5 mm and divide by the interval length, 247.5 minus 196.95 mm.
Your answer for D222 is 3.16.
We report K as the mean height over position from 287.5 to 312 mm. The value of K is 3.52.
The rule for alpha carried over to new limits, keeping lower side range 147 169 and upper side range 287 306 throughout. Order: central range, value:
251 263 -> 0.29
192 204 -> -0.11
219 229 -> 0.04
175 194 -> -0.23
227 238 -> 0.41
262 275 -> 0.05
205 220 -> -0.07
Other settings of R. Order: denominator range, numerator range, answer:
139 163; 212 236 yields 0.92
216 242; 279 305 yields 1.26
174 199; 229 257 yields 0.48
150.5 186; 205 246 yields 0.75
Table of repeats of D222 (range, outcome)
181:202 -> 4.51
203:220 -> 3.93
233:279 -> 2.65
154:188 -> 4.13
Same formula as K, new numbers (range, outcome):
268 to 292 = 3.56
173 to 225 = 4.17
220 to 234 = 3.25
